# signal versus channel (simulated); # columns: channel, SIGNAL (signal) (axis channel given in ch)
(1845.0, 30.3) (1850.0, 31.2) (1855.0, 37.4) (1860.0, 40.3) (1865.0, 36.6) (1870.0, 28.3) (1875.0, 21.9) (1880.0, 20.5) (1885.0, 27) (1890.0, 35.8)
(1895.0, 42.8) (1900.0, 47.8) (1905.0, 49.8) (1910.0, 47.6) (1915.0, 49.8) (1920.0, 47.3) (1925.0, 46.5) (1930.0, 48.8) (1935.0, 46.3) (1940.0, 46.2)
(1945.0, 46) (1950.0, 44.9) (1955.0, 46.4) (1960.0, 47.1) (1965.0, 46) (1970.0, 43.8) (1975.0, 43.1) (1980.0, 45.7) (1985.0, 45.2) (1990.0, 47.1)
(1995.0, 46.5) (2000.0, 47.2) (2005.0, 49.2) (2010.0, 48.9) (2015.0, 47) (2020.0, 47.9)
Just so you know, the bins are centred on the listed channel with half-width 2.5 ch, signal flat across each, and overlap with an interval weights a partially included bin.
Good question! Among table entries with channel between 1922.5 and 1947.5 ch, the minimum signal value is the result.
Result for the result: 46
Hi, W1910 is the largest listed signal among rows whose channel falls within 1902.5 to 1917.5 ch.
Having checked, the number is 49.8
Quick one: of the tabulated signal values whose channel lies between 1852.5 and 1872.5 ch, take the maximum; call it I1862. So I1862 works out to 40.3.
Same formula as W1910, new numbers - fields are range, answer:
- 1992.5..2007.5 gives 49.2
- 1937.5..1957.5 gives 46.4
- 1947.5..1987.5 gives 47.1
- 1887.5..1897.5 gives 42.8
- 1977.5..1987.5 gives 45.7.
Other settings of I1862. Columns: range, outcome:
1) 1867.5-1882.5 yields 28.3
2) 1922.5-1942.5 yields 48.8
